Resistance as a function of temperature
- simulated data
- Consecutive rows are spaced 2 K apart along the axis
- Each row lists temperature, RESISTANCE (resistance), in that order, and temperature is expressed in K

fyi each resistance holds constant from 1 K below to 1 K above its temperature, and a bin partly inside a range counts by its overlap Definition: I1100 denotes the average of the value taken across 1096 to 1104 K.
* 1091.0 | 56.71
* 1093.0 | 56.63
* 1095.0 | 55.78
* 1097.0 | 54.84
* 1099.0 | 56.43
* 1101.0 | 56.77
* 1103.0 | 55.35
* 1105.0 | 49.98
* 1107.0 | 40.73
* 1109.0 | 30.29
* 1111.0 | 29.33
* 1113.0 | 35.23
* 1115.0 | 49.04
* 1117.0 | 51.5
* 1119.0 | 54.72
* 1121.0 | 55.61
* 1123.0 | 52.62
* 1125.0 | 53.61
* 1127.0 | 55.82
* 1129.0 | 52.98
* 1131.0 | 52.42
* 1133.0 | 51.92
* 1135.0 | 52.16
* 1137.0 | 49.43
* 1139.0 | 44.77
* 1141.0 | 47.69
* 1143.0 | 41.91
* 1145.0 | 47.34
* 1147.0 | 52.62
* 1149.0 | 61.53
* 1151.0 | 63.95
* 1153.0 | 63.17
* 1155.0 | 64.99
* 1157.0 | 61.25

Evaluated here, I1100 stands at 55.8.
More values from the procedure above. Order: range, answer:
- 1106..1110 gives 35.5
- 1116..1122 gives 53.9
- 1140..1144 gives 44.8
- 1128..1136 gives 52.4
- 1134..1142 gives 48.5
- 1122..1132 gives 53.5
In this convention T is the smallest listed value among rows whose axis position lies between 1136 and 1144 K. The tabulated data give 41.91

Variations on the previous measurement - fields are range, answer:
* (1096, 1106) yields 49.98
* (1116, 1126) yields 51.5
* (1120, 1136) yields 51.92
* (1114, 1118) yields 49.04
